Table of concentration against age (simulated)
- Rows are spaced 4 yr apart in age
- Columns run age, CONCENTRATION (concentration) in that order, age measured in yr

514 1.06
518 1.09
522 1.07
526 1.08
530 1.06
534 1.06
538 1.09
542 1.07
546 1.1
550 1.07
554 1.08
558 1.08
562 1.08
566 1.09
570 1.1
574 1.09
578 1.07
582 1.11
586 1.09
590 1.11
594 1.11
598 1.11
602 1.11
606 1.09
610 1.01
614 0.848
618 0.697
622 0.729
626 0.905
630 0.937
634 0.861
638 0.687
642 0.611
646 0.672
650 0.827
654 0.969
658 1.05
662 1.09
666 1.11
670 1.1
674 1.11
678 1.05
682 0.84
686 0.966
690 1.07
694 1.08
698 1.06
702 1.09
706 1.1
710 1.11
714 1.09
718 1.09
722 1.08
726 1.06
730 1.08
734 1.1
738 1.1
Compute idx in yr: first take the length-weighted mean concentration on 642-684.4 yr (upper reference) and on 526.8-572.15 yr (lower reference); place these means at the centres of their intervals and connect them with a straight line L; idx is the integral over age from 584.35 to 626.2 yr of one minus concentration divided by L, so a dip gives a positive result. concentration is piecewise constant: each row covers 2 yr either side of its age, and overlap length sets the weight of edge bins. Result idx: 1.6 yr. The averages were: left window 1.08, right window 0.964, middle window 0.985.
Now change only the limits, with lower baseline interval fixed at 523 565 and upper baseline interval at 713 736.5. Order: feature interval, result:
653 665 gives 0.37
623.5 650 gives 7.33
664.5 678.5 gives -0.19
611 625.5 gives 3.88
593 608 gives -0.36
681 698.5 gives 1.21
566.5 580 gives -0.11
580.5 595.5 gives -0.36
